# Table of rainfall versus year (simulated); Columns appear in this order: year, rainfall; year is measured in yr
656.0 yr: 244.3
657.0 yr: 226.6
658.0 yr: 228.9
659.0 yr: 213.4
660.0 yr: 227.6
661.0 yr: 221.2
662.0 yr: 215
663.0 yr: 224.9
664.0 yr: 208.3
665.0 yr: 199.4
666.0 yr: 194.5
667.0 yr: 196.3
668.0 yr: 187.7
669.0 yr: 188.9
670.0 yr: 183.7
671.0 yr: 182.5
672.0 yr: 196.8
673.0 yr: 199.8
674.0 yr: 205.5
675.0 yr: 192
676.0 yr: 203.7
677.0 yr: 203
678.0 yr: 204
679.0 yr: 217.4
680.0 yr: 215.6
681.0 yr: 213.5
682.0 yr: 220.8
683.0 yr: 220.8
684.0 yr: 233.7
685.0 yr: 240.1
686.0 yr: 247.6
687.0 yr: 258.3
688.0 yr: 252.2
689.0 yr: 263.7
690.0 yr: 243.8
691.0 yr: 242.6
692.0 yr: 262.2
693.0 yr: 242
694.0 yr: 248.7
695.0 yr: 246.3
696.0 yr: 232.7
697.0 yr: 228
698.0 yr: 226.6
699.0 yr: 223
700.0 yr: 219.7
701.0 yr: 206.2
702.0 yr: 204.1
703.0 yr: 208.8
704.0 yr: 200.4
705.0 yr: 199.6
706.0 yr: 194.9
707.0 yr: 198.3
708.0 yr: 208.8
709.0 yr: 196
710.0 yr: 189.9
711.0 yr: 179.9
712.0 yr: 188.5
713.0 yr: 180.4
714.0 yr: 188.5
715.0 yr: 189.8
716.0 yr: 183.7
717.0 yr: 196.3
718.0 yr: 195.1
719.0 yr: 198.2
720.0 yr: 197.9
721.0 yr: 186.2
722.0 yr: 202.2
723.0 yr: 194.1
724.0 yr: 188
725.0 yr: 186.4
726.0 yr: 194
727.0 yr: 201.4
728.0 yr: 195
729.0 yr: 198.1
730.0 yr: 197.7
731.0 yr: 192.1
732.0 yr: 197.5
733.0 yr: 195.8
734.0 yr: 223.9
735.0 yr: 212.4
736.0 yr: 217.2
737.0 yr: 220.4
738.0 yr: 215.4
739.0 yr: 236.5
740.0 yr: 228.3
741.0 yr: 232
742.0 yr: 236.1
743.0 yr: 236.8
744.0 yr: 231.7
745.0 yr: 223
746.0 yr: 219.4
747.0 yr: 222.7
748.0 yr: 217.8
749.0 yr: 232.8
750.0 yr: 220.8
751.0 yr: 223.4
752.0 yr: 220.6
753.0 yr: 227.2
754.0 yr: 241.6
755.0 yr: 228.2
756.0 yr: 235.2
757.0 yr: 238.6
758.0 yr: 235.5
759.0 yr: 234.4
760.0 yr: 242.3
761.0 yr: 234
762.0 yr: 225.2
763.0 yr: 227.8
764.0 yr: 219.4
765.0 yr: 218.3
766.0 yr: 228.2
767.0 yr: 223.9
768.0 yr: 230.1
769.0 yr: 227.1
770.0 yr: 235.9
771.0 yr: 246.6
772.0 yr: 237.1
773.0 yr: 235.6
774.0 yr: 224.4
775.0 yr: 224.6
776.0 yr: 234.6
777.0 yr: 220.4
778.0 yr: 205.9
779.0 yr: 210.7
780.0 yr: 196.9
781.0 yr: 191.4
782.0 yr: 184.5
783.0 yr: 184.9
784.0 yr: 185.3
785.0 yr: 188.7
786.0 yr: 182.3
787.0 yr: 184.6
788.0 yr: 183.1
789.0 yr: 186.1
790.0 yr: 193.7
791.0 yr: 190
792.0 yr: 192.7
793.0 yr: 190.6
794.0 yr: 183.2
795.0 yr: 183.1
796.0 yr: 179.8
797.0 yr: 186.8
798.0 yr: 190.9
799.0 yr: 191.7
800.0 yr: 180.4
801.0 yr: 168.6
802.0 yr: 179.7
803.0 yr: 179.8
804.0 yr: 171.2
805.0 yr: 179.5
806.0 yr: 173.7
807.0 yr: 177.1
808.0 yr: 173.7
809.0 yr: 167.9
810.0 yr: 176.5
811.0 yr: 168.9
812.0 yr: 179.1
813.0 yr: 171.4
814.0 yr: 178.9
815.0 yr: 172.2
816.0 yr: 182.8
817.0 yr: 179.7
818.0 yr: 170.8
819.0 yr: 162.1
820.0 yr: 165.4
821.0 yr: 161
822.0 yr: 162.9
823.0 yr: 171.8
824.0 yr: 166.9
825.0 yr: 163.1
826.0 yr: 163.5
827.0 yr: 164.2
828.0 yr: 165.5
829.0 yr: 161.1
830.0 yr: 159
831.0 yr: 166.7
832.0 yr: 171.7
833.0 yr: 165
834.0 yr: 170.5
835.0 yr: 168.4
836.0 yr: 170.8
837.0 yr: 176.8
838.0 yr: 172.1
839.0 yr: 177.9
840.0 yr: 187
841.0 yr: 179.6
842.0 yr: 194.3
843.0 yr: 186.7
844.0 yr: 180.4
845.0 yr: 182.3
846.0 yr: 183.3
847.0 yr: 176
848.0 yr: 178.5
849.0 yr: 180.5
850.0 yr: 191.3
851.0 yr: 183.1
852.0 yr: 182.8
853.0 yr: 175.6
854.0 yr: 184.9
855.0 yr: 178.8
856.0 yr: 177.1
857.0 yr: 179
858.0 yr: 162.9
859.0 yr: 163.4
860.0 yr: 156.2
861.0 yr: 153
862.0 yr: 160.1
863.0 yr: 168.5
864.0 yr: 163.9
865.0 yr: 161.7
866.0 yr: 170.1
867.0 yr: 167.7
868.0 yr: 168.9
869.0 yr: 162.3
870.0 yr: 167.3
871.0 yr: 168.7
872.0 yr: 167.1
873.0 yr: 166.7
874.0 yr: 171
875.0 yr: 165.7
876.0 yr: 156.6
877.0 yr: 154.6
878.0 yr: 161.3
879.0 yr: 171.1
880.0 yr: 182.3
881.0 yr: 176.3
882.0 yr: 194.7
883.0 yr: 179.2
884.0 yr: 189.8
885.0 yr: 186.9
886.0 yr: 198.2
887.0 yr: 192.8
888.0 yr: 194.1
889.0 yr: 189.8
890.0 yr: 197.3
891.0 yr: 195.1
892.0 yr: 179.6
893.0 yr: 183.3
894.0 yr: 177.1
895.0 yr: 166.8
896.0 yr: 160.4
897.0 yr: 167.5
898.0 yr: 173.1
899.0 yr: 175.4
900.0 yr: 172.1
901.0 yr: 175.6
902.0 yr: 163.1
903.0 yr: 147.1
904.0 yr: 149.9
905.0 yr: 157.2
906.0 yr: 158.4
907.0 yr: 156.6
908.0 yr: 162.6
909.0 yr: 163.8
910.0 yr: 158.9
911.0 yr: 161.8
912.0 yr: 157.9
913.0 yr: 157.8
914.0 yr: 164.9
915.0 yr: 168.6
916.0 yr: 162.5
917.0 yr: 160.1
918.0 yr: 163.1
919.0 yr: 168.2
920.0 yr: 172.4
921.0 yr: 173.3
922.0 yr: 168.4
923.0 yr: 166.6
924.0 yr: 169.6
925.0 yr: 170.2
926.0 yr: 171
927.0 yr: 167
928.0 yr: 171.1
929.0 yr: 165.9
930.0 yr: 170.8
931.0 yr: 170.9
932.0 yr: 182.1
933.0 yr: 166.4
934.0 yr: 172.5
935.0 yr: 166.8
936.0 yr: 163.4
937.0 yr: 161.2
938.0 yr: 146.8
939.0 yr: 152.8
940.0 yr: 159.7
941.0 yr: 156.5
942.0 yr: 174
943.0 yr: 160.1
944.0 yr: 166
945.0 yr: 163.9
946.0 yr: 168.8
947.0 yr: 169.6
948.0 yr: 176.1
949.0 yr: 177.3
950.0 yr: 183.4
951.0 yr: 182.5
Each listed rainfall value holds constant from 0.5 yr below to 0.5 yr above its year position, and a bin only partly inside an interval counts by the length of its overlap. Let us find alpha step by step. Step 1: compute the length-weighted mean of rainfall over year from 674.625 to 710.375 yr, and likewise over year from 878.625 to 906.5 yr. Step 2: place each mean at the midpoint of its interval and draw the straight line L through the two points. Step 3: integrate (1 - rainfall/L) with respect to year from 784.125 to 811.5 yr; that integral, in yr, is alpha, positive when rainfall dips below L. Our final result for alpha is 2.3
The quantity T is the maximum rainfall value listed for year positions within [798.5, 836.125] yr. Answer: 191.7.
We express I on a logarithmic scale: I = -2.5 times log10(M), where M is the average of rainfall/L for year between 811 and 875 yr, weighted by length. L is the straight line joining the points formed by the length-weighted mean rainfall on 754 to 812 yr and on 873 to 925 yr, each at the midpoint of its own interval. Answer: 0.09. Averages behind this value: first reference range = 203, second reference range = 171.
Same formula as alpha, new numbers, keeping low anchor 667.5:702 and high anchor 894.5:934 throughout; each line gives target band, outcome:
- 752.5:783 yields -3.51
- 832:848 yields 0.52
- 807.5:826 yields 1.85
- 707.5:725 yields 1.83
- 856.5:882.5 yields 1.42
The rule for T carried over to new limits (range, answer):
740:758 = 241.6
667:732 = 263.7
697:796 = 246.6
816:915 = 198.2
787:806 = 193.7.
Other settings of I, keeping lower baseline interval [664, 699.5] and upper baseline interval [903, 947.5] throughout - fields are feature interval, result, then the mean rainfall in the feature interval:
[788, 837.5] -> 0.09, 175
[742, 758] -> -0.12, 228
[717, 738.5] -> 0.05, 200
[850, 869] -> 0.06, 170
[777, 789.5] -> 0.03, 192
